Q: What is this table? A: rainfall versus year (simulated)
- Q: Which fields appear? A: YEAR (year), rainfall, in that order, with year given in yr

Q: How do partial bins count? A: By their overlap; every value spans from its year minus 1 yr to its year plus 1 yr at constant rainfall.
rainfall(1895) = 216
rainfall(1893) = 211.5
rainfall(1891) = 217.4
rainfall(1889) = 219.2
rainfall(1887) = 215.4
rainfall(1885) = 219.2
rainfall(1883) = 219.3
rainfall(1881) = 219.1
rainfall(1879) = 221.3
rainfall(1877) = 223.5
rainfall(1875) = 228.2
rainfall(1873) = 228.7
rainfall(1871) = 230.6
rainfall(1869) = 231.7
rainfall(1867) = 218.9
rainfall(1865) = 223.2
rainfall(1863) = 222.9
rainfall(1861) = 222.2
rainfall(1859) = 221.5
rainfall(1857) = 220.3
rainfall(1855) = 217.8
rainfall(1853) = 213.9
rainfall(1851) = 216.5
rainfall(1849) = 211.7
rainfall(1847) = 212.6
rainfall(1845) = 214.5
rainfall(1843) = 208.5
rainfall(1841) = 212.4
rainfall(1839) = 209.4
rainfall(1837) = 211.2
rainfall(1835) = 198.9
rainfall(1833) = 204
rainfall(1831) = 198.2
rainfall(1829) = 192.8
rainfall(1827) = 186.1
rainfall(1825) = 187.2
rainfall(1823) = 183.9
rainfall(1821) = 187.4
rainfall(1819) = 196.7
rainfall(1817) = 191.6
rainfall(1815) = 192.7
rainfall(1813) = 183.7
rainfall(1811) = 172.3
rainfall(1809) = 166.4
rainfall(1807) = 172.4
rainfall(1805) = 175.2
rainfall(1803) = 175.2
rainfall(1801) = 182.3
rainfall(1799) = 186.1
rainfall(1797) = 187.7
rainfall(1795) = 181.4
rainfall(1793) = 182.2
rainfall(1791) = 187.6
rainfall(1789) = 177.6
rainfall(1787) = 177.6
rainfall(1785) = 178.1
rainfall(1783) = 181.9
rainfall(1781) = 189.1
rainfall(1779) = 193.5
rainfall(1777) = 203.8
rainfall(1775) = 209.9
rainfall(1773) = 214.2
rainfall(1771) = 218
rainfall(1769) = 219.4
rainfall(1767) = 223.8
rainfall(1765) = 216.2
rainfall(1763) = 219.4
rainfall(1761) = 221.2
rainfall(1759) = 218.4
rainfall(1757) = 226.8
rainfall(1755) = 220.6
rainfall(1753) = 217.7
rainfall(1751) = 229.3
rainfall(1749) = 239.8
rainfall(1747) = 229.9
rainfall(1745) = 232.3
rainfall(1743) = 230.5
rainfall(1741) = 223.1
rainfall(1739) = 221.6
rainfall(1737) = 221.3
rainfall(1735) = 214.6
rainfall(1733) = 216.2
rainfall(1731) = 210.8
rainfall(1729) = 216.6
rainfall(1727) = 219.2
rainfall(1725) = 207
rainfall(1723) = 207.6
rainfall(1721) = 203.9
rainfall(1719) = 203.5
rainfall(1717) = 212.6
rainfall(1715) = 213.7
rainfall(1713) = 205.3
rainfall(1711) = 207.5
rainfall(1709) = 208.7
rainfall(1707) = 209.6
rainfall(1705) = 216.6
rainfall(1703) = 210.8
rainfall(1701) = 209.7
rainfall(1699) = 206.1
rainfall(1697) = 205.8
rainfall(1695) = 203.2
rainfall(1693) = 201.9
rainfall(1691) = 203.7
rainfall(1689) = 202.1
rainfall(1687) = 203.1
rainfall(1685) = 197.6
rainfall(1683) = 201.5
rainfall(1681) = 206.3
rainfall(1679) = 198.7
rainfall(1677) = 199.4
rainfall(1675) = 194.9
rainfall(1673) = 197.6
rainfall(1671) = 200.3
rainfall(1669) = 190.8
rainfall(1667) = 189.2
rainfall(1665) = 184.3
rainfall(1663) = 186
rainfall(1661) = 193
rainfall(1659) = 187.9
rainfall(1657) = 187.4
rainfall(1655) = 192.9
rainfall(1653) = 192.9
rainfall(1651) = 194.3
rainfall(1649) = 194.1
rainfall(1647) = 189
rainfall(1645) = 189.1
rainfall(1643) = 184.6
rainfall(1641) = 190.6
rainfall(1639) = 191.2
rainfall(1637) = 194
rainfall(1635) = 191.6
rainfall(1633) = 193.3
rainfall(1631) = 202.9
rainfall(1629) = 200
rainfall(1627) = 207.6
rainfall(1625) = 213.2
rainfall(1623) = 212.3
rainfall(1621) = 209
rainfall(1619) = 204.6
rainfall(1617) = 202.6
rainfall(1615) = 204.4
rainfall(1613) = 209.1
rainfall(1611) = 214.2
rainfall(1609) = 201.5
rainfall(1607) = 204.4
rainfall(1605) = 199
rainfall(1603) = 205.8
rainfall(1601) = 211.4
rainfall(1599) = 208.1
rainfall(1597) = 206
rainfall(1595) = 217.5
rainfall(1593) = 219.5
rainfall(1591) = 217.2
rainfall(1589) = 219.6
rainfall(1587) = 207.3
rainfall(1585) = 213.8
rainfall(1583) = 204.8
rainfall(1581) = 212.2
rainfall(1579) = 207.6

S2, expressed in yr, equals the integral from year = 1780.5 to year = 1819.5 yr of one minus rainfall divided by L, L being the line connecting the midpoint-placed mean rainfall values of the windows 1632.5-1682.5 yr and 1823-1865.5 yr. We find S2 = 4.5 yr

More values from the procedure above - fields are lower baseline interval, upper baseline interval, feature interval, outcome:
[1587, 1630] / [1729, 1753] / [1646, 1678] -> 3.4 yr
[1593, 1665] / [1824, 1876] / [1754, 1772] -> -1.1 yr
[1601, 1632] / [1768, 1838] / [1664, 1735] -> -2.1 yr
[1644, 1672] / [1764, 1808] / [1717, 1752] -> -5.0 yr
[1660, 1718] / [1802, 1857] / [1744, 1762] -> -2.4 yr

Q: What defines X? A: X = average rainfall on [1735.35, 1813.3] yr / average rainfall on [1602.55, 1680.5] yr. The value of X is 1.0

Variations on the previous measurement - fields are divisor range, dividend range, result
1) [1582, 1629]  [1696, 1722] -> 1.00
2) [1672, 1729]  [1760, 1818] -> 0.93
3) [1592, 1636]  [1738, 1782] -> 1.06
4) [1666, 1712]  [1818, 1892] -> 1.05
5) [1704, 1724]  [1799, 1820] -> 0.87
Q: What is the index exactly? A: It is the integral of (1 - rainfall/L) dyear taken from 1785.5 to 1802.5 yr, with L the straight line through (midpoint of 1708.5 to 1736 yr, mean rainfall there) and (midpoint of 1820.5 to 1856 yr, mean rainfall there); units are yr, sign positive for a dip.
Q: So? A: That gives 1.98 yr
